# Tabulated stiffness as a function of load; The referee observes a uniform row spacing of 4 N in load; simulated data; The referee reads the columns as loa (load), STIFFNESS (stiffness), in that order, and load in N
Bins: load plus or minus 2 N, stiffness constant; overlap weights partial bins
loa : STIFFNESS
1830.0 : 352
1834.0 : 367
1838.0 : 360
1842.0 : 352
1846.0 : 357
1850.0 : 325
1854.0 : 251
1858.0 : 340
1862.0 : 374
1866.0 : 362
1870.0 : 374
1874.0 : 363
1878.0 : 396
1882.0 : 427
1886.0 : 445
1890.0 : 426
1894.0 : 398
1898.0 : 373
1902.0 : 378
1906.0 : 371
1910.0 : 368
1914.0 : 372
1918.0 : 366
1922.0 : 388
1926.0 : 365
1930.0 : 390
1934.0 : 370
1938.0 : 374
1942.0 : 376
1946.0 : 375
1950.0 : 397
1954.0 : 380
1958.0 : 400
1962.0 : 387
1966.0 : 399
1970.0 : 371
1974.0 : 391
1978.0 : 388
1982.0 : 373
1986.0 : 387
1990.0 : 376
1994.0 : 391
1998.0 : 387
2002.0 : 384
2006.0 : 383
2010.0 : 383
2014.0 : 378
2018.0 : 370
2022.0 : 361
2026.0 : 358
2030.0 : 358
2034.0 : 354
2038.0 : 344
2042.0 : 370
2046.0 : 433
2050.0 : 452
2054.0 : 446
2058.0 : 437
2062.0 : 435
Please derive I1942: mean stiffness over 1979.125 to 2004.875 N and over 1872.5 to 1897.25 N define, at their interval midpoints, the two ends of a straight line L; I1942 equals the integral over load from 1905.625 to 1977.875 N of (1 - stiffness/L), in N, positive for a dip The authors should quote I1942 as 2.6 N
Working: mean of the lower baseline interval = 408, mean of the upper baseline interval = 383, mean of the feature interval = 380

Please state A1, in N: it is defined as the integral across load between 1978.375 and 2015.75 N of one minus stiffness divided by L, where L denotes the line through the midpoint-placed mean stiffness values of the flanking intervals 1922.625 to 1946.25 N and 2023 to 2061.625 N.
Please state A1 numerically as 0.4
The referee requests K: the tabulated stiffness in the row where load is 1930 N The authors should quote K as 390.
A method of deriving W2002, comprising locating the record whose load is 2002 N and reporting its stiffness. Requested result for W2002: 384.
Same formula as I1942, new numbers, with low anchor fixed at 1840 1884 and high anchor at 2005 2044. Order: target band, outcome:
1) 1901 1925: -0.9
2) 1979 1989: -0.5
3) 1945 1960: -1.1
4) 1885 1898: -2.0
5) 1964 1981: -1.1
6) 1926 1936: -0.5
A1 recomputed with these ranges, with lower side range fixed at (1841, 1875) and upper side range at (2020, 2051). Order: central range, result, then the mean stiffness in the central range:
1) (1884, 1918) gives -3.73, 390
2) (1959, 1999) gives -2.13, 385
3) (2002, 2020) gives -0.35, 379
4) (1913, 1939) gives -1.39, 375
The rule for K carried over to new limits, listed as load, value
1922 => 388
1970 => 371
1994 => 391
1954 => 380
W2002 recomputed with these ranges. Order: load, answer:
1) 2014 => 378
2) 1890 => 426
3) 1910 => 368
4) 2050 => 452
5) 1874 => 363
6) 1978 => 388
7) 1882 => 427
